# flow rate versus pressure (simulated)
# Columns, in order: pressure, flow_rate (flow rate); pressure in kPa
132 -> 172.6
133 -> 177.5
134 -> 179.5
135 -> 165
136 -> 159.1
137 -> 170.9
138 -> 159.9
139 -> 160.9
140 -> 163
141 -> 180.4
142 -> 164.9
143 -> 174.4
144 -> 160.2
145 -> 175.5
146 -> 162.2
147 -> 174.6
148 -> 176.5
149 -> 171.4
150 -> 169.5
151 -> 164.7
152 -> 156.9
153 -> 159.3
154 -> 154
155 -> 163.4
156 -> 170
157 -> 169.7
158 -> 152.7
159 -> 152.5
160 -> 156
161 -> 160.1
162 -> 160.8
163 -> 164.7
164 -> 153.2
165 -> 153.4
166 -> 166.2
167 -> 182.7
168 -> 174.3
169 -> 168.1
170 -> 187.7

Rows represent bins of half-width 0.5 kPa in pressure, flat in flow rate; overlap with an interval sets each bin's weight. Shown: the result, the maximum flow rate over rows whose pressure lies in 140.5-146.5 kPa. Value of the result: 180.4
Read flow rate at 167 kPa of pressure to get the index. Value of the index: 182.7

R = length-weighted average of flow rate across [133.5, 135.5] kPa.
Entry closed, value 172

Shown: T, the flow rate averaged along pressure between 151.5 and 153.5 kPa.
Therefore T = 158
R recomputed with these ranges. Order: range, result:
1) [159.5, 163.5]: 160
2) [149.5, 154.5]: 161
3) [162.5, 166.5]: 159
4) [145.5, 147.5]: 168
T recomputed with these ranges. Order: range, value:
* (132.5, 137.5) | 170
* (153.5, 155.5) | 159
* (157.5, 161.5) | 155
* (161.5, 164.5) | 160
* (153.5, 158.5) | 162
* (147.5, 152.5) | 168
